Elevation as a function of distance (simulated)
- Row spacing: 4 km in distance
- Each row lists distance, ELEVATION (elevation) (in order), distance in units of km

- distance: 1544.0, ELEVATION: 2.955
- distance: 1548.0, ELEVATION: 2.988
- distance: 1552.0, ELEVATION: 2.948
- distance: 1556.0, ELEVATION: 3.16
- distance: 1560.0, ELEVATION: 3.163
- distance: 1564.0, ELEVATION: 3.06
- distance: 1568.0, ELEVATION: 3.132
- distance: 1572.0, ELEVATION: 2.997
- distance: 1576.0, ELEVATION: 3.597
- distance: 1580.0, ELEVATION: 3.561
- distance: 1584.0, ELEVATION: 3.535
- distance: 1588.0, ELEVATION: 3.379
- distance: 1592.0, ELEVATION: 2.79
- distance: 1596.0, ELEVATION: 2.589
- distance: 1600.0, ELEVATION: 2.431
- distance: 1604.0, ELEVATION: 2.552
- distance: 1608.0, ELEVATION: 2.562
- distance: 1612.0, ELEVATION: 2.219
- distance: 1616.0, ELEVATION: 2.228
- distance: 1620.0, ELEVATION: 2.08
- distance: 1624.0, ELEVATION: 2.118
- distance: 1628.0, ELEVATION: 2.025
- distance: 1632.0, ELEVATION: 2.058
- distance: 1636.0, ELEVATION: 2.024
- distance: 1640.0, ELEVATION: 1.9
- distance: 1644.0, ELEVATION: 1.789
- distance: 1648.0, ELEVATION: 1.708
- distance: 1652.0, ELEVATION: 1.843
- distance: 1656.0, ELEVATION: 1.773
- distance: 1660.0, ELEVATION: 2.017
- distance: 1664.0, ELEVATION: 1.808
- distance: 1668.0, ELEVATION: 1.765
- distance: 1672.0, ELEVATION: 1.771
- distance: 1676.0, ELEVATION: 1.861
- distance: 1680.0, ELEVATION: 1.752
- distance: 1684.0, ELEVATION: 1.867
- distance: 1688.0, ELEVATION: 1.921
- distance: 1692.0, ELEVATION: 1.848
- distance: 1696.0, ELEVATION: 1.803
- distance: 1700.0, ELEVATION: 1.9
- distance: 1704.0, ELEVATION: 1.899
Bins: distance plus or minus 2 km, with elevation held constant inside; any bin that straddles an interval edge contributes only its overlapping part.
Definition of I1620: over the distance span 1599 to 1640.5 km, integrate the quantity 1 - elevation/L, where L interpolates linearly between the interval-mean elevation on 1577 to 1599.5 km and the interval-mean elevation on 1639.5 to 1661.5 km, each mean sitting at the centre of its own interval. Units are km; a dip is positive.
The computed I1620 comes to 4.5 km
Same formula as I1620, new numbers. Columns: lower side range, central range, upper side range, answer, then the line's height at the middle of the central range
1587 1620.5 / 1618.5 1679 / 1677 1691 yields 6.9 km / 2.15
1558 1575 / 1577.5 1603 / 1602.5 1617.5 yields -2.9 km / 2.72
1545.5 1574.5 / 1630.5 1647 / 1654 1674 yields 1.6 km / 2.13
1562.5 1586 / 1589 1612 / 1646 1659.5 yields 1.8 km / 2.81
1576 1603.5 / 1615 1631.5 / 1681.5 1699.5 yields 3.5 km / 2.66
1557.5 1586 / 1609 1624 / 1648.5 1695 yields 2.5 km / 2.64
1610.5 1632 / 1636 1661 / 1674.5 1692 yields 2.0 km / 2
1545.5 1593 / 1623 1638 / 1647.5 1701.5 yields 2.2 km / 2.4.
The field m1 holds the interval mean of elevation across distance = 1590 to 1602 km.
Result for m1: 2.6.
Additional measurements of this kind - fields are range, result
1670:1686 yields 1.81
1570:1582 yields 3.38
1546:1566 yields 3.06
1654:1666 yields 1.87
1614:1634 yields 2.1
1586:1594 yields 3.08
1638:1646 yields 1.84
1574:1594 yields 3.37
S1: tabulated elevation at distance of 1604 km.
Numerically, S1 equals 2.552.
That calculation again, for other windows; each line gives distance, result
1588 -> 3.379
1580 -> 3.561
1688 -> 1.921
